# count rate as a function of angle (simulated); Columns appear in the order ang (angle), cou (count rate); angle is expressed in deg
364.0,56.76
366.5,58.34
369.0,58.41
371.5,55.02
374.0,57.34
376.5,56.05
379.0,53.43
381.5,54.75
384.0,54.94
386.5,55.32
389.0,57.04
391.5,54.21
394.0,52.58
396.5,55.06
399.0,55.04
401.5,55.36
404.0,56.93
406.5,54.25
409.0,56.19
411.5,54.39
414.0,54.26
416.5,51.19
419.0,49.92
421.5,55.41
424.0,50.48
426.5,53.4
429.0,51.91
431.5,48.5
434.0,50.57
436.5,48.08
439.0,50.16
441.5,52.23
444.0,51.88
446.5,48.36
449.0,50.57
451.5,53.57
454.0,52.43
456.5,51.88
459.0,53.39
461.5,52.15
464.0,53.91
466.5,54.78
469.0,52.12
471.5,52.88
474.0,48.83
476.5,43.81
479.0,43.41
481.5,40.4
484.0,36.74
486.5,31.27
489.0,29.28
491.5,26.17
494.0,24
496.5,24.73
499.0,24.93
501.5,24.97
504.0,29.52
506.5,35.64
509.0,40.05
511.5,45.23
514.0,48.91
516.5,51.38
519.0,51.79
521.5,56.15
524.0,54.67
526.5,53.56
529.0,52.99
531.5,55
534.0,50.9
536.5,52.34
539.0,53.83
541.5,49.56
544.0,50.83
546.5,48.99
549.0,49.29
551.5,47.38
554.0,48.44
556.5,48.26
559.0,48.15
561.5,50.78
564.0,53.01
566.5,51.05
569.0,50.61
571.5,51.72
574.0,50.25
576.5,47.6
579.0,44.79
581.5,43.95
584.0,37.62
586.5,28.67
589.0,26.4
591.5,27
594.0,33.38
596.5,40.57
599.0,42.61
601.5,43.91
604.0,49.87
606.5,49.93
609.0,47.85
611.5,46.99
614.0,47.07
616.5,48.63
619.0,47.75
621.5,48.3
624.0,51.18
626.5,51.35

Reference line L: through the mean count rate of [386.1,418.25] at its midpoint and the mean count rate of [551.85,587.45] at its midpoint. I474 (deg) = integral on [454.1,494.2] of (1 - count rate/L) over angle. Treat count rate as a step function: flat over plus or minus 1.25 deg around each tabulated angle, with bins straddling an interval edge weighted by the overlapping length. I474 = 5.6 deg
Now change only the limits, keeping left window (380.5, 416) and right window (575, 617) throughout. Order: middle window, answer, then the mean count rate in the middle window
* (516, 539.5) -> -3.6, 53.3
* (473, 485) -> 1.7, 42.6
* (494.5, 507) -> 5.4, 27.3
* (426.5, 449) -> 0.8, 50.4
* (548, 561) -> -1.2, 48.4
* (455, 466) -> -0.5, 53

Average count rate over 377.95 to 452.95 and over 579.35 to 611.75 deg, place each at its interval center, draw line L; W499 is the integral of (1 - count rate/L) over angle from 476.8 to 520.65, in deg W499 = 10.0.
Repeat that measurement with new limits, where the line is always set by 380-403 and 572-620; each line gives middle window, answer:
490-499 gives 4.4 deg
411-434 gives 0.5 deg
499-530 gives 1.8 deg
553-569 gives -1.9 deg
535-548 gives -1.5 deg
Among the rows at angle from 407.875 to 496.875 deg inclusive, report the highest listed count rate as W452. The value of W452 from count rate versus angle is 56.19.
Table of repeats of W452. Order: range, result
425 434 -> 53.4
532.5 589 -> 53.83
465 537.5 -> 56.15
